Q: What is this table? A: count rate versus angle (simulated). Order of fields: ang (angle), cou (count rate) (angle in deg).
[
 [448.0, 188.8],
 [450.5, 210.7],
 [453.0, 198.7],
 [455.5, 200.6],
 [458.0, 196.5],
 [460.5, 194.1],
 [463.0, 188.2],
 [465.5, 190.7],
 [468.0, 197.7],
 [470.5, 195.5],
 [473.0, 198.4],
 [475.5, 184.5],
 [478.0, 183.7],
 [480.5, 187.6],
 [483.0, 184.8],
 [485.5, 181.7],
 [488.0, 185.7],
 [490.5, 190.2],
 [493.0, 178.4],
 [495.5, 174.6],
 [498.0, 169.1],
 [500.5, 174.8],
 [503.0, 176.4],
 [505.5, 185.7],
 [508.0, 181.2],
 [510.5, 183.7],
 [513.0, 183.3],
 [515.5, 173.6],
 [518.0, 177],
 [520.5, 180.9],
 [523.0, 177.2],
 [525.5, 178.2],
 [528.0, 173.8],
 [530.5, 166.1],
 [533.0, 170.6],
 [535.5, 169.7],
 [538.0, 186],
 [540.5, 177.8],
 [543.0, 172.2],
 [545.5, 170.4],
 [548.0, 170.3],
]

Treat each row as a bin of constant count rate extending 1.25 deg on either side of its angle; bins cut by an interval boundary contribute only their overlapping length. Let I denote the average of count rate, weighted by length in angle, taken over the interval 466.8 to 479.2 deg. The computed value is 192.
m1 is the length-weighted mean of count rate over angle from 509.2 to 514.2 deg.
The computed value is 183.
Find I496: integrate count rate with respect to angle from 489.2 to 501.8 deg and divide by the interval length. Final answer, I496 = 177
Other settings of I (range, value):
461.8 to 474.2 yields 194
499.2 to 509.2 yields 179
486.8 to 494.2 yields 185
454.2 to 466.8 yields 194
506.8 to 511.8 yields 182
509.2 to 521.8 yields 180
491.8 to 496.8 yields 176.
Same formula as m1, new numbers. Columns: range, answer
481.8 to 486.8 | 183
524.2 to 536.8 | 172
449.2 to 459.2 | 202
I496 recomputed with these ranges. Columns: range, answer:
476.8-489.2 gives 185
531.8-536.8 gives 170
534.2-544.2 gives 176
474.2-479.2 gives 184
